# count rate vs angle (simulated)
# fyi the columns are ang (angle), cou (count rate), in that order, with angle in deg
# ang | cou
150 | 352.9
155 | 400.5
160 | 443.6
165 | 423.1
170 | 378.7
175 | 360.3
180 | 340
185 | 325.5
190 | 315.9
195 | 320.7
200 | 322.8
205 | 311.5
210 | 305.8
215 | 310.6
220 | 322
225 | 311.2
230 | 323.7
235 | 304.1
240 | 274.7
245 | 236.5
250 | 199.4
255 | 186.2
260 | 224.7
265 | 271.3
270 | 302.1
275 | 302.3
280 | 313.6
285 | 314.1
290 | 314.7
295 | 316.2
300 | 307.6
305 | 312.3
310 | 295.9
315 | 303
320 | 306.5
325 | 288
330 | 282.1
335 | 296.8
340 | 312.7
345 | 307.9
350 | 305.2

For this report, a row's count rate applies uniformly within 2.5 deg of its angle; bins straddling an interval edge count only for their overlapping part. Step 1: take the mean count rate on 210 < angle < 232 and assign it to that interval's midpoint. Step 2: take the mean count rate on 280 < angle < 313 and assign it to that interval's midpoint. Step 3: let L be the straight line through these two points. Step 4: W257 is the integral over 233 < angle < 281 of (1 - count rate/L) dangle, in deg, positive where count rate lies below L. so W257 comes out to 8.2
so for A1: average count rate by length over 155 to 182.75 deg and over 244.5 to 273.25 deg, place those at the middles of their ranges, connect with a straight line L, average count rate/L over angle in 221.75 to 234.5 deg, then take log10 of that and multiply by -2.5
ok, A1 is -0.09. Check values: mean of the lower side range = 390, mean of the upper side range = 238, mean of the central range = 316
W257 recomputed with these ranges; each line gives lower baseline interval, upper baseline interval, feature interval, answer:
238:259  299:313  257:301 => -4.6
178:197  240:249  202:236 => -4.3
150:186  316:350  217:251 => 6.2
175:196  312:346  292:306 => -0.3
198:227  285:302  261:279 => 1.5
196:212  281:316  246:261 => 5.2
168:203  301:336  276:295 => -0.4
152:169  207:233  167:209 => 4.0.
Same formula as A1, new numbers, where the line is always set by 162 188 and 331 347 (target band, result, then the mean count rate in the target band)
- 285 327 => 0.035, 306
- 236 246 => 0.271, 266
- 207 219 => 0.136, 310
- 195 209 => 0.127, 317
